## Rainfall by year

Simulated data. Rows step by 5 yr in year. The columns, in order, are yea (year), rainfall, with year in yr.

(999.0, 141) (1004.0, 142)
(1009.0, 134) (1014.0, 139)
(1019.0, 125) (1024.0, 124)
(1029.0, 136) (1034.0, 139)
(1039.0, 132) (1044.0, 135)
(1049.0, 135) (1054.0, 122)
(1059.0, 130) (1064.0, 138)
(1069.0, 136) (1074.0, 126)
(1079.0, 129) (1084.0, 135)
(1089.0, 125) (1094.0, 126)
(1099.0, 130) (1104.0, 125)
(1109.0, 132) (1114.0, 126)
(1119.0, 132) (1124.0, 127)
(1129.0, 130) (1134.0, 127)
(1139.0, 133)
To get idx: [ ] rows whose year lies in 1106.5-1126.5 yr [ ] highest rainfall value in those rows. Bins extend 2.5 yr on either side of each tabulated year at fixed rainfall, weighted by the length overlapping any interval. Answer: 132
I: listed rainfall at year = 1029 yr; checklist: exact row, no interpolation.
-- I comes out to 136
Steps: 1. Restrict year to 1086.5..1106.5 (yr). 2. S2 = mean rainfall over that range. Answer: 126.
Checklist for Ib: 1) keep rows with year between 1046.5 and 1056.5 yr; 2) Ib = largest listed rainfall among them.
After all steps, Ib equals 135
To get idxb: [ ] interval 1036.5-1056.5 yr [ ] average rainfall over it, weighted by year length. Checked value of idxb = 131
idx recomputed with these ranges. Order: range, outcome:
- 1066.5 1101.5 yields 136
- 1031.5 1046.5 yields 139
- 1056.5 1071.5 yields 138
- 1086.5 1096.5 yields 126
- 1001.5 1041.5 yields 142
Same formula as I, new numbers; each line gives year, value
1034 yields 139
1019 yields 125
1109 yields 132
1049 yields 135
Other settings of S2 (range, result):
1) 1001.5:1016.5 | 138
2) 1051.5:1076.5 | 130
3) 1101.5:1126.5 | 128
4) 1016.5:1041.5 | 131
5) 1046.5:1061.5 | 129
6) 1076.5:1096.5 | 129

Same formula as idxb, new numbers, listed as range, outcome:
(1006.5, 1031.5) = 132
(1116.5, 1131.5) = 130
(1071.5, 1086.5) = 130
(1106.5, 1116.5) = 129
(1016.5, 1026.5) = 124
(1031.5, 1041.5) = 136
